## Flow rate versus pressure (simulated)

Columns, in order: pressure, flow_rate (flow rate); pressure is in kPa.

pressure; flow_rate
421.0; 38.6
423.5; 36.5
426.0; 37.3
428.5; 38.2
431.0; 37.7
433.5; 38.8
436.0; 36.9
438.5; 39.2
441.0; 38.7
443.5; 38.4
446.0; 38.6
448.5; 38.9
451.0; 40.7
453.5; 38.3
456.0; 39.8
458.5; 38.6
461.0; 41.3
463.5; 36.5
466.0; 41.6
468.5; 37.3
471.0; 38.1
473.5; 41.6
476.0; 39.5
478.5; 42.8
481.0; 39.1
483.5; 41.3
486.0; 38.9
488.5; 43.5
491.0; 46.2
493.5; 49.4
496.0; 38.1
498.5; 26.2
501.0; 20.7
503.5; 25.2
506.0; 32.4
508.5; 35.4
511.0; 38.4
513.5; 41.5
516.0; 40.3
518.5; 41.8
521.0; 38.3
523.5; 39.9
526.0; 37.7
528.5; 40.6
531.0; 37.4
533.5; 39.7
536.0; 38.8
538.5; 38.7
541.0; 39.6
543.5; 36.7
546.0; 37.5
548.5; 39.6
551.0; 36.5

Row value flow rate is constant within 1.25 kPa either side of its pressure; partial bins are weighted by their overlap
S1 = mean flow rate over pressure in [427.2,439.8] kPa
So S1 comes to 38.2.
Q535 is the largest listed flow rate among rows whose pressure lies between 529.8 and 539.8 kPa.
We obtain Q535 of 39.7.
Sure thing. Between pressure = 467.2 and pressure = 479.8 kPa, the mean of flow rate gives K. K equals 39.9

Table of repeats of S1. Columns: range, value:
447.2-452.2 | 39.8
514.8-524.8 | 40.1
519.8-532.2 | 38.8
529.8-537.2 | 38.6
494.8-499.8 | 32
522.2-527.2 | 38.8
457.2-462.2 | 39.9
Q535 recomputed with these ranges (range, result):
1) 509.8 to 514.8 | 41.5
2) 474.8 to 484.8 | 42.8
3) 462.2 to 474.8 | 41.6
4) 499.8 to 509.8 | 35.4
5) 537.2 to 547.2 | 39.6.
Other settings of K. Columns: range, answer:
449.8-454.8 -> 39.5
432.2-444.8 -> 38.4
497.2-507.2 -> 26.2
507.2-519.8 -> 39.4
